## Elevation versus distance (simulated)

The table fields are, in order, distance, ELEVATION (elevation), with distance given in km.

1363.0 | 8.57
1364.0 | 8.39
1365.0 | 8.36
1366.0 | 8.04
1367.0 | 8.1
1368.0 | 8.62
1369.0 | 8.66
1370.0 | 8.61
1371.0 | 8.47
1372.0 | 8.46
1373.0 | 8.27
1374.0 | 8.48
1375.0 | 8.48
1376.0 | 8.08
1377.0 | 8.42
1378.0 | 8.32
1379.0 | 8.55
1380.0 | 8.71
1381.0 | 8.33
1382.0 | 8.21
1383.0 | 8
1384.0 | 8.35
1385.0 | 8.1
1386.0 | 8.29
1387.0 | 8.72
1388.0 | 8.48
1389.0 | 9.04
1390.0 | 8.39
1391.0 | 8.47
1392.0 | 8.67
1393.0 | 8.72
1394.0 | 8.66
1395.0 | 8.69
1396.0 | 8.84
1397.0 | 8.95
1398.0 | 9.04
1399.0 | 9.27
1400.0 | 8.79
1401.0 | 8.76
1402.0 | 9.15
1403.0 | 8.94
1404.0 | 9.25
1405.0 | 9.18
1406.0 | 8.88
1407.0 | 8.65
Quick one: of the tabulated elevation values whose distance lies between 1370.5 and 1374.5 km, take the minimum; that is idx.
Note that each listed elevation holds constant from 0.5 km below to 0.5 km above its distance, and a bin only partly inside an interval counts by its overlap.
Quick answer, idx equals 8.27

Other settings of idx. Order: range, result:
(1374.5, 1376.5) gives 8.08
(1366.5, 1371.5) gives 8.1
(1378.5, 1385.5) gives 8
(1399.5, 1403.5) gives 8.76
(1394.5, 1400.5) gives 8.69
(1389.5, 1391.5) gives 8.39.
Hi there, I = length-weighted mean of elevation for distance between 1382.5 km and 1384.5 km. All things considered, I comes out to 8.18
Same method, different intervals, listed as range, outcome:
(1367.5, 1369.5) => 8.64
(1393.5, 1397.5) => 8.79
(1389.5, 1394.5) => 8.58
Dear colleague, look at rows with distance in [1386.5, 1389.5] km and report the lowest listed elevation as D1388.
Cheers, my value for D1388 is 8.48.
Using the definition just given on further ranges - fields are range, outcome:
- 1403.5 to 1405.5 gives 9.18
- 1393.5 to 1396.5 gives 8.66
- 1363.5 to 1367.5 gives 8.04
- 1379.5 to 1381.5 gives 8.33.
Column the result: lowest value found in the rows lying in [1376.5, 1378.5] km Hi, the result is 8.32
